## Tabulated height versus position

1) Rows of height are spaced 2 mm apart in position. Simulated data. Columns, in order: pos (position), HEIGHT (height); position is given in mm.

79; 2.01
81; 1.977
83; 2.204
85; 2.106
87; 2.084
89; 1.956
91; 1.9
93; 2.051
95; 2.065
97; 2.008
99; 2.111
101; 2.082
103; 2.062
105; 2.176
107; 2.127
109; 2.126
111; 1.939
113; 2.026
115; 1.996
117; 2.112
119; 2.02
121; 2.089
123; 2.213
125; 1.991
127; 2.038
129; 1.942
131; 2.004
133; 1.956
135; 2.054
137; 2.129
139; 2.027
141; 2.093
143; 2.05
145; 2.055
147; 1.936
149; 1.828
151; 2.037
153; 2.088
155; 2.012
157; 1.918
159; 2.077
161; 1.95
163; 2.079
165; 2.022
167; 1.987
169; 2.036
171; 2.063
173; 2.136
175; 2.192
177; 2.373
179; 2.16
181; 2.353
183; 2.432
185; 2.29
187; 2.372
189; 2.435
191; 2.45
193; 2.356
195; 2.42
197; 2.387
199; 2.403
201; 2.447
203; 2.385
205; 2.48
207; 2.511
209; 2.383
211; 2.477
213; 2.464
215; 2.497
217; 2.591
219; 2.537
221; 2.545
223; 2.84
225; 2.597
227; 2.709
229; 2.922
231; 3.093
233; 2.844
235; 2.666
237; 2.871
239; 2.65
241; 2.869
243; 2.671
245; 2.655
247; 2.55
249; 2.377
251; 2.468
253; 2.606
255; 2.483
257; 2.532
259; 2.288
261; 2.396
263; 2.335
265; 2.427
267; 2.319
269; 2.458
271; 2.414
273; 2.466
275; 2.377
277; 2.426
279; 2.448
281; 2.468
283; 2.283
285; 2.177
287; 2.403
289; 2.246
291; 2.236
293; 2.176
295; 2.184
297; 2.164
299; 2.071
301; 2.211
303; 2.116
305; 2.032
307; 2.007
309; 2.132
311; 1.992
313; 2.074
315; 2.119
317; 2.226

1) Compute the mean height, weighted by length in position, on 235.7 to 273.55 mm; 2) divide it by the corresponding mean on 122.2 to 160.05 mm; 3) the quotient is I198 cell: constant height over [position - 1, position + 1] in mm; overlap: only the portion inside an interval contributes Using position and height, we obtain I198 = 1.25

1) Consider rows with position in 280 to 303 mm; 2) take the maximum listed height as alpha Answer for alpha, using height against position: 2.468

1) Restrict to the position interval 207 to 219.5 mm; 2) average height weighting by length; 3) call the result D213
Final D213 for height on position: 2.49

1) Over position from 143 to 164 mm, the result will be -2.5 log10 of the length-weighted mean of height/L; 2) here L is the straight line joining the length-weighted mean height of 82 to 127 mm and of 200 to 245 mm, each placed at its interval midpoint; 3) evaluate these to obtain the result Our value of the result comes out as 0.15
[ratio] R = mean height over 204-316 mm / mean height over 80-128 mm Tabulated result 1.18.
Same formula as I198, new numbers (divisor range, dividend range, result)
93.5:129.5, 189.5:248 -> 1.26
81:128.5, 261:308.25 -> 1.11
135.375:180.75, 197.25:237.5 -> 1.26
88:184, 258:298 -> 1.13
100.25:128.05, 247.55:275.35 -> 1.17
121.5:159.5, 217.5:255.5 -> 1.33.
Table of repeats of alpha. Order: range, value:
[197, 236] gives 3.093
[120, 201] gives 2.45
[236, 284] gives 2.871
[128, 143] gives 2.129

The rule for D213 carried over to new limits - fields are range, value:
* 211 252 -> 2.67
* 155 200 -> 2.22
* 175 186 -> 2.31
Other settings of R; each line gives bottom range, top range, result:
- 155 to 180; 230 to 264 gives 1.25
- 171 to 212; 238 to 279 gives 1.05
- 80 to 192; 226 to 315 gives 1.15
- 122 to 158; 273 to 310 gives 1.11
